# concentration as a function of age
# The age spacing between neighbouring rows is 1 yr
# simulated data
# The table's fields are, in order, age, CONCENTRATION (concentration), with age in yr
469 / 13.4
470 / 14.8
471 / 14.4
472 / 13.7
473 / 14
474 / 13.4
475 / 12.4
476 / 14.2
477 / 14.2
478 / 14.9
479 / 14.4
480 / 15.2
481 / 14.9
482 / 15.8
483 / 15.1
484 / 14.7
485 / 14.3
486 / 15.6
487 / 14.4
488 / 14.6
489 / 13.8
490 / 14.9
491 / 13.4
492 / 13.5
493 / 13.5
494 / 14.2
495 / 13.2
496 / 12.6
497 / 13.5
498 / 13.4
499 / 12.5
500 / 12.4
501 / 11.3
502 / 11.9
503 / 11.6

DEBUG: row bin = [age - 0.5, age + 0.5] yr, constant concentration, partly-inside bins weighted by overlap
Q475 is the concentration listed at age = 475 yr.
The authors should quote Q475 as 12.4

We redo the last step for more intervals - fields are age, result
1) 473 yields 14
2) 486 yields 15.6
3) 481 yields 14.9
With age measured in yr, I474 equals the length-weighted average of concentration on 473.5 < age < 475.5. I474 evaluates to 12.9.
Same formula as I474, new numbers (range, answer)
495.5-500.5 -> 12.9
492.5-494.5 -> 13.8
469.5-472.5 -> 14.3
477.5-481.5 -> 14.8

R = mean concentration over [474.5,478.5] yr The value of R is 13.9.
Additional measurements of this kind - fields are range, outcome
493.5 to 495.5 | 13.7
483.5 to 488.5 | 14.7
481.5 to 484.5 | 15.2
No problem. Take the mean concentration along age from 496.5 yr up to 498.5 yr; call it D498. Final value 13.4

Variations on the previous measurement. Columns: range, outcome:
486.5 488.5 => 14.5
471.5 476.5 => 13.5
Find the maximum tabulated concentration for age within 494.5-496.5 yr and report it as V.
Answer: 13.2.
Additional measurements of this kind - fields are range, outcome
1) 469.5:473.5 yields 14.8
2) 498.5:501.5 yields 12.5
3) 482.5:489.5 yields 15.6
